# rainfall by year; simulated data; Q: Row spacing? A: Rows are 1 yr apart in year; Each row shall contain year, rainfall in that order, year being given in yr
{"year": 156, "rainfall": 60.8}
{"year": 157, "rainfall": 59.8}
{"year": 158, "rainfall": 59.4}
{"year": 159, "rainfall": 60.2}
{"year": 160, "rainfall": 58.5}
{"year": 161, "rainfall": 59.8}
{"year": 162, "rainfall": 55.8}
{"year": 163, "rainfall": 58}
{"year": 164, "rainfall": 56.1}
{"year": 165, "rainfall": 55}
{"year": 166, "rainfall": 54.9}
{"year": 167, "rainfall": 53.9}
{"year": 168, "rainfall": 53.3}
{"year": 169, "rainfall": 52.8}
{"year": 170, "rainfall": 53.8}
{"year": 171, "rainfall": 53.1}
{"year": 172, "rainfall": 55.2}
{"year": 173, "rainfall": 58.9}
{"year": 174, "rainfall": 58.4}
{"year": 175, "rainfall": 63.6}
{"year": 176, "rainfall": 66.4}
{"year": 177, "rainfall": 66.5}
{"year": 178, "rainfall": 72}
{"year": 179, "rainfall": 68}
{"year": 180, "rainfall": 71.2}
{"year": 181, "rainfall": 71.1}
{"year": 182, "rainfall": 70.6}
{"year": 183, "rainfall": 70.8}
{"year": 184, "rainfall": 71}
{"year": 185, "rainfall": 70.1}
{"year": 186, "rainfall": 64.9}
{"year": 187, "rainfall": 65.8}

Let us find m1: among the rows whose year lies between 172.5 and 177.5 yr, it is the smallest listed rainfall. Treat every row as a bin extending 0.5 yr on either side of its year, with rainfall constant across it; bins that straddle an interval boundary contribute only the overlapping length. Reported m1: 58.4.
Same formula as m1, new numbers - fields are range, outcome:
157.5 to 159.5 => 59.4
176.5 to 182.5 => 66.5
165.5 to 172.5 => 52.8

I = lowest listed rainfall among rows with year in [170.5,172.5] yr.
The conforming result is 53.1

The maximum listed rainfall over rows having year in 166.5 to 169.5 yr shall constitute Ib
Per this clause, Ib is 53.9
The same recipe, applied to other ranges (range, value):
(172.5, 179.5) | 72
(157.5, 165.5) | 60.2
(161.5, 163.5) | 58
